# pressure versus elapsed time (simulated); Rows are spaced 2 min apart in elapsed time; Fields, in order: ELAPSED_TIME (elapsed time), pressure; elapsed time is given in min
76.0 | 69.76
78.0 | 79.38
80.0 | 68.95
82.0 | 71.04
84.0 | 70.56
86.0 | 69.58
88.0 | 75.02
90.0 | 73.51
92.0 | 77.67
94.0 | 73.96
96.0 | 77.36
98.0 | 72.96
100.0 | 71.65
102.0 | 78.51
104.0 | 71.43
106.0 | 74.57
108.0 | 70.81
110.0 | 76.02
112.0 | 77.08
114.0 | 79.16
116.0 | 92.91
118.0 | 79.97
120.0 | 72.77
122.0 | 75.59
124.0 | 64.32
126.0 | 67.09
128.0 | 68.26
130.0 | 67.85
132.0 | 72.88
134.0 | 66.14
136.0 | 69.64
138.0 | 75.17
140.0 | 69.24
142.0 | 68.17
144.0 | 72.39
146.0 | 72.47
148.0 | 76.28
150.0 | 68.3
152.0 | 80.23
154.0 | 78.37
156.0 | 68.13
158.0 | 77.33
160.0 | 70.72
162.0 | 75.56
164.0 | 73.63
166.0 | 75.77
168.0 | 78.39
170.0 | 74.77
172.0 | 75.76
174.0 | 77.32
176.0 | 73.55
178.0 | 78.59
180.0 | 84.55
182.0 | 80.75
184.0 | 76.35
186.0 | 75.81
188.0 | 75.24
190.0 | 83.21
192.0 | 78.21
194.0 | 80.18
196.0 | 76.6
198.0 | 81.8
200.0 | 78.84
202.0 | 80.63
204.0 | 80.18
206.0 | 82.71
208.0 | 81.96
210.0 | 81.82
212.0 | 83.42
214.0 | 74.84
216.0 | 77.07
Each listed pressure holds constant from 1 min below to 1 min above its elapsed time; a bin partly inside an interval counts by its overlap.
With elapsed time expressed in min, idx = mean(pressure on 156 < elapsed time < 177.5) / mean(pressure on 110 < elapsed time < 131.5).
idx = 1.0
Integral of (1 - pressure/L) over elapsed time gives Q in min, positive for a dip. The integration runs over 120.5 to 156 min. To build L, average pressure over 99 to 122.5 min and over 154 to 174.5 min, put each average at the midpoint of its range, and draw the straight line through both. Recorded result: 2.1 min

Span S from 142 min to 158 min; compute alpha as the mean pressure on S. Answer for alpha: 73.6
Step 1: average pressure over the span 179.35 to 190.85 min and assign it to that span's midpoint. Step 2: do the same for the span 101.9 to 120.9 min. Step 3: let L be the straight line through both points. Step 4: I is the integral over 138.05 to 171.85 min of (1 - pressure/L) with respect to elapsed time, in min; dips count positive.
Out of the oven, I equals 2.0 min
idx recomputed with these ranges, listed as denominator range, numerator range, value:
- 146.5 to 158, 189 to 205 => 1.07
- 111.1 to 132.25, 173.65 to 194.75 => 1.06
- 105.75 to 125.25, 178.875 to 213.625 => 1.05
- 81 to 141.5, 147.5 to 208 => 1.05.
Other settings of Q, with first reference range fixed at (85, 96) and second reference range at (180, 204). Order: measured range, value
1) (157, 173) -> 0.5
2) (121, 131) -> 1.0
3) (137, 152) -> 0.9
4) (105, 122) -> -0.5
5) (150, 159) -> 0.3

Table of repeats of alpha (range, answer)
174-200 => 78.7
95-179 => 74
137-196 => 75.7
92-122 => 76.4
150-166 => 74.5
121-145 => 69.7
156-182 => 76.2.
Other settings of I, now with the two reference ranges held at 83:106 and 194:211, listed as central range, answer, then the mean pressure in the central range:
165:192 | 0.46 min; 77.7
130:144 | 1.15 min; 70.2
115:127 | 0.01 min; 75.4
